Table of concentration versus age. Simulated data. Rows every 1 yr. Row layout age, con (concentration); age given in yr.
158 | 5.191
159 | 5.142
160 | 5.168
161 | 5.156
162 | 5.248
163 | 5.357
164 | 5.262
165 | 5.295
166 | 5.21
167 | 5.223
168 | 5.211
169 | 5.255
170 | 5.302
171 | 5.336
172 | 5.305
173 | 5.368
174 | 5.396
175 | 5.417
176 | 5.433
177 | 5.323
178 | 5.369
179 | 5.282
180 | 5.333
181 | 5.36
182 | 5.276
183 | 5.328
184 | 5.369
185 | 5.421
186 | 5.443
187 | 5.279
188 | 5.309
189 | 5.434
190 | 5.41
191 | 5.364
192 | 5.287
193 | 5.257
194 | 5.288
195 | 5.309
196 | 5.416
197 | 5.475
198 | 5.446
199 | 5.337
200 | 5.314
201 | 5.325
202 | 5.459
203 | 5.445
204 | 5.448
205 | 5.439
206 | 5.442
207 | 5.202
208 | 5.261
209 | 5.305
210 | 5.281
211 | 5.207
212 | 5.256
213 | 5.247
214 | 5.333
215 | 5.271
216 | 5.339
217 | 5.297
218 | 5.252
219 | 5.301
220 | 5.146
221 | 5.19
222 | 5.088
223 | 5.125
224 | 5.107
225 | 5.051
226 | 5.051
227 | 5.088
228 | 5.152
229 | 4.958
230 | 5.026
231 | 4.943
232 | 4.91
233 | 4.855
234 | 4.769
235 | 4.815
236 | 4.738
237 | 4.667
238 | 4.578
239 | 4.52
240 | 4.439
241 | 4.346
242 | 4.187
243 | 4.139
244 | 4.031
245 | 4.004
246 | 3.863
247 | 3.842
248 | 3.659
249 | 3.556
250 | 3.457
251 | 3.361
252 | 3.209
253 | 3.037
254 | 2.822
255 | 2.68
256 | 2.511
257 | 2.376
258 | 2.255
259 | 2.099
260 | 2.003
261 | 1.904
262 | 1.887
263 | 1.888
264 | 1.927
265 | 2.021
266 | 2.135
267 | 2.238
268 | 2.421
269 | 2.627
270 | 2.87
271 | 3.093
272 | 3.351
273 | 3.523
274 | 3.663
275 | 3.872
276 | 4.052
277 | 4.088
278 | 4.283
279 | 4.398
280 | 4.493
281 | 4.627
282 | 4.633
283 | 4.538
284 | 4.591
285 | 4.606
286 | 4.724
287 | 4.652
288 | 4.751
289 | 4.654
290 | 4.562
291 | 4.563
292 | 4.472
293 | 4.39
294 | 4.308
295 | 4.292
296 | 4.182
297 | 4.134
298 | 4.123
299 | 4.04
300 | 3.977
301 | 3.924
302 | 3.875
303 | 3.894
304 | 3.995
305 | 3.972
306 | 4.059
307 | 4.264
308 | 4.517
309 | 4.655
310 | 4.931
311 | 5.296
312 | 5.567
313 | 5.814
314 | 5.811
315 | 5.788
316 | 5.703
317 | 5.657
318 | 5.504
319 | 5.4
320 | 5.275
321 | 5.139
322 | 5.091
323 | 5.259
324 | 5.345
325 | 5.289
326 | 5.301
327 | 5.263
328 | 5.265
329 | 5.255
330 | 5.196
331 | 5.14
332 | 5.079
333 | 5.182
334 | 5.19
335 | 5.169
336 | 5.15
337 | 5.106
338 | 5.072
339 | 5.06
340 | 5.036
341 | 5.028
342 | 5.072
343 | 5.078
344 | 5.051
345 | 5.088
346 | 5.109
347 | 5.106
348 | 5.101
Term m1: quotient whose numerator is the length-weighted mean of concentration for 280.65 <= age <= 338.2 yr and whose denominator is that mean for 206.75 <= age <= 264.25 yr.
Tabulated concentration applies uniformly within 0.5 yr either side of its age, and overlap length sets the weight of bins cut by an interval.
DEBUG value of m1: 1.14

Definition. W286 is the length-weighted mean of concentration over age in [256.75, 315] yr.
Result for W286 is 3.87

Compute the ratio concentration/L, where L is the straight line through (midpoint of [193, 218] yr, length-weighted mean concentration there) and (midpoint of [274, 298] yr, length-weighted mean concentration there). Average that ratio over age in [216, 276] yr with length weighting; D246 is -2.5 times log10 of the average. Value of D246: 0.28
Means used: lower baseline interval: 5.34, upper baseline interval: 4.41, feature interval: 3.81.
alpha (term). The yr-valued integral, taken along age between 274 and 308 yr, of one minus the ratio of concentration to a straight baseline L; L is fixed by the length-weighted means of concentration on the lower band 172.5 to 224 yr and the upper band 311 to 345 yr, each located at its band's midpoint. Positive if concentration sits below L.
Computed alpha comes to 6.4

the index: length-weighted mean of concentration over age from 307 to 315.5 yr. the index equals 5.24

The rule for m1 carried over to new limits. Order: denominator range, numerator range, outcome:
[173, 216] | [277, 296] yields 0.84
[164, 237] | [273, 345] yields 0.91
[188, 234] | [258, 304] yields 0.70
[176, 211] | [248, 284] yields 0.58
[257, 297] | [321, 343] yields 1.45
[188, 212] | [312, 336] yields 1.00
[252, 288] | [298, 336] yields 1.53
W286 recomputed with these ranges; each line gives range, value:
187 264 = 4.53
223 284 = 3.73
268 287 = 3.98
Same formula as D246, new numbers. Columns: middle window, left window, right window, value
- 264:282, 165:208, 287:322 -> 0.39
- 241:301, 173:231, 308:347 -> 0.42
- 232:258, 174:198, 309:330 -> 0.36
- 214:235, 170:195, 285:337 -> 0.02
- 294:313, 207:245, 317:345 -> 0.18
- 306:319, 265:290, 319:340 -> -0.11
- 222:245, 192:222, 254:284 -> -0.09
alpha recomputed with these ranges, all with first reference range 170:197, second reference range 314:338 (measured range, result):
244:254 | 3.4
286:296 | 1.5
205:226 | 0.4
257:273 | 8.9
